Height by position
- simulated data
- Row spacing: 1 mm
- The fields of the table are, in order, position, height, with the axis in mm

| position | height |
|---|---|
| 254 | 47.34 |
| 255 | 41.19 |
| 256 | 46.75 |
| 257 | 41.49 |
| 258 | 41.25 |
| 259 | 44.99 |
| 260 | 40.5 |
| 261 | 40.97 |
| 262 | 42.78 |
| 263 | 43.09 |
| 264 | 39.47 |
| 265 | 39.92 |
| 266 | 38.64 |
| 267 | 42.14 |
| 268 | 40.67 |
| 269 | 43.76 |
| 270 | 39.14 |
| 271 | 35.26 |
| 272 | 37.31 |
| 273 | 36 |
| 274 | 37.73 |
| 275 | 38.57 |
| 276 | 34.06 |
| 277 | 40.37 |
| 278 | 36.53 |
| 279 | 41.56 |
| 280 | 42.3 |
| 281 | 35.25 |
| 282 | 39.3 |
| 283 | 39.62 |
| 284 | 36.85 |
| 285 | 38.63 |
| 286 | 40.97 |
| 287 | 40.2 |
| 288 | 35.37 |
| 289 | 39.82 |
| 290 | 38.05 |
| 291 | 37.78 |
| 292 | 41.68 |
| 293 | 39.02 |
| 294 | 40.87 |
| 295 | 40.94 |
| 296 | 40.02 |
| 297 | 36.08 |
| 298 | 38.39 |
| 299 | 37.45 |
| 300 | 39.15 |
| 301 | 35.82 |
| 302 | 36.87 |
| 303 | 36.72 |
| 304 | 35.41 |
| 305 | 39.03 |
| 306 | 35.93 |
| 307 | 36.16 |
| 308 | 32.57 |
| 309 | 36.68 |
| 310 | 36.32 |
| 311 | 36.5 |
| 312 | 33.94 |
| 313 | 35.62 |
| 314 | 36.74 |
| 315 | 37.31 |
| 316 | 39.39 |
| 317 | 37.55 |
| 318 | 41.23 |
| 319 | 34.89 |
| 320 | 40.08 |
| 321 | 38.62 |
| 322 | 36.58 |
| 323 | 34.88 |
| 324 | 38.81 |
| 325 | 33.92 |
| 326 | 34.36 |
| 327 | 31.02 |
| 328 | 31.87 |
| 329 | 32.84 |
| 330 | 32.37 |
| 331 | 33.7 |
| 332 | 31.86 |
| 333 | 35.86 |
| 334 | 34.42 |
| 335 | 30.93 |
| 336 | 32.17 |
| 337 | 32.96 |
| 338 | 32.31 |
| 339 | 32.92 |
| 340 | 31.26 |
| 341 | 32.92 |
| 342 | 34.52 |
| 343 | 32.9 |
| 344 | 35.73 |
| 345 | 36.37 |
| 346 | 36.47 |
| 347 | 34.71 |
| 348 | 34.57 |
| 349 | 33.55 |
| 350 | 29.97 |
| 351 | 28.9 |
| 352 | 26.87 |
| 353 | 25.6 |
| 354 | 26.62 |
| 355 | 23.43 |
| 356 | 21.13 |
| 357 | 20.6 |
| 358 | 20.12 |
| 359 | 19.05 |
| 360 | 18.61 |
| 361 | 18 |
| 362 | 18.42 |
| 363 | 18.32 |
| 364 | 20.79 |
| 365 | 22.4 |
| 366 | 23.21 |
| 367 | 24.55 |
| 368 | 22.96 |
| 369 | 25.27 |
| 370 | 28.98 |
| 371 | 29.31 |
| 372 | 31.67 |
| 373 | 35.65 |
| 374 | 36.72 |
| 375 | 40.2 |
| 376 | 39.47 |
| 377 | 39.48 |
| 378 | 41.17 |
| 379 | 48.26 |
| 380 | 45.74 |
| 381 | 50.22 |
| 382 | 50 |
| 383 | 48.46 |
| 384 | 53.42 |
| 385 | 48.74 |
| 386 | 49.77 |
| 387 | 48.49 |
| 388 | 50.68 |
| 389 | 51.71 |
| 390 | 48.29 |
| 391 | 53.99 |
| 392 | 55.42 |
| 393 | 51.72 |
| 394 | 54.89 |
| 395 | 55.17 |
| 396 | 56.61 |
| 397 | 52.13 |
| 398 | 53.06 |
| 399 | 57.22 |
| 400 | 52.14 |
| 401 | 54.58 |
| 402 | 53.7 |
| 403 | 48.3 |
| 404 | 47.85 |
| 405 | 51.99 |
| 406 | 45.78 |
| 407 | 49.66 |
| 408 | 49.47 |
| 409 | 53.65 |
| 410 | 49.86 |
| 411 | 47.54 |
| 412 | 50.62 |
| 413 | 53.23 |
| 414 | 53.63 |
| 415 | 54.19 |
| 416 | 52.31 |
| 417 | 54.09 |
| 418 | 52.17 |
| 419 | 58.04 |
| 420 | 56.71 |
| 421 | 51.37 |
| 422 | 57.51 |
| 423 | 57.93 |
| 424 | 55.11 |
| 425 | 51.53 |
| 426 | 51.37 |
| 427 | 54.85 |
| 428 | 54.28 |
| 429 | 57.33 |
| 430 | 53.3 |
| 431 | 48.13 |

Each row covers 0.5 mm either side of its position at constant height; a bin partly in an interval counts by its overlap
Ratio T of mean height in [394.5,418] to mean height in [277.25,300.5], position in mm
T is 1.3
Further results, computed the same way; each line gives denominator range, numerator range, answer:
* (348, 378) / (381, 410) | 1.92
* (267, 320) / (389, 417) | 1.37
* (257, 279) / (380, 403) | 1.31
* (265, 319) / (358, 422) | 1.16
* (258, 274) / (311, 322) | 0.93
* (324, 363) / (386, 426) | 1.76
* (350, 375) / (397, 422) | 2.10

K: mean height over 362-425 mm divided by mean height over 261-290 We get 1.2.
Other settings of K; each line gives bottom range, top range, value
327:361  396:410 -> 1.72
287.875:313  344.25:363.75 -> 0.69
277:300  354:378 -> 0.68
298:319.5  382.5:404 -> 1.42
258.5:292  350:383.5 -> 0.76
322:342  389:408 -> 1.57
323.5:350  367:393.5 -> 1.28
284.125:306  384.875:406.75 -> 1.35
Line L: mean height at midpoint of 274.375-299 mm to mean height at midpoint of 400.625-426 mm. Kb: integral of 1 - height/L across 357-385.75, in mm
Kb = 9.2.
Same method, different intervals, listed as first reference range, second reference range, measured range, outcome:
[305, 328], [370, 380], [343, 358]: 3.1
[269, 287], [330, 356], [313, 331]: -1.0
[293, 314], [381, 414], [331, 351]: 4.4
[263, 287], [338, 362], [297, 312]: -0.7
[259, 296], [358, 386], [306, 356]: 3.1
